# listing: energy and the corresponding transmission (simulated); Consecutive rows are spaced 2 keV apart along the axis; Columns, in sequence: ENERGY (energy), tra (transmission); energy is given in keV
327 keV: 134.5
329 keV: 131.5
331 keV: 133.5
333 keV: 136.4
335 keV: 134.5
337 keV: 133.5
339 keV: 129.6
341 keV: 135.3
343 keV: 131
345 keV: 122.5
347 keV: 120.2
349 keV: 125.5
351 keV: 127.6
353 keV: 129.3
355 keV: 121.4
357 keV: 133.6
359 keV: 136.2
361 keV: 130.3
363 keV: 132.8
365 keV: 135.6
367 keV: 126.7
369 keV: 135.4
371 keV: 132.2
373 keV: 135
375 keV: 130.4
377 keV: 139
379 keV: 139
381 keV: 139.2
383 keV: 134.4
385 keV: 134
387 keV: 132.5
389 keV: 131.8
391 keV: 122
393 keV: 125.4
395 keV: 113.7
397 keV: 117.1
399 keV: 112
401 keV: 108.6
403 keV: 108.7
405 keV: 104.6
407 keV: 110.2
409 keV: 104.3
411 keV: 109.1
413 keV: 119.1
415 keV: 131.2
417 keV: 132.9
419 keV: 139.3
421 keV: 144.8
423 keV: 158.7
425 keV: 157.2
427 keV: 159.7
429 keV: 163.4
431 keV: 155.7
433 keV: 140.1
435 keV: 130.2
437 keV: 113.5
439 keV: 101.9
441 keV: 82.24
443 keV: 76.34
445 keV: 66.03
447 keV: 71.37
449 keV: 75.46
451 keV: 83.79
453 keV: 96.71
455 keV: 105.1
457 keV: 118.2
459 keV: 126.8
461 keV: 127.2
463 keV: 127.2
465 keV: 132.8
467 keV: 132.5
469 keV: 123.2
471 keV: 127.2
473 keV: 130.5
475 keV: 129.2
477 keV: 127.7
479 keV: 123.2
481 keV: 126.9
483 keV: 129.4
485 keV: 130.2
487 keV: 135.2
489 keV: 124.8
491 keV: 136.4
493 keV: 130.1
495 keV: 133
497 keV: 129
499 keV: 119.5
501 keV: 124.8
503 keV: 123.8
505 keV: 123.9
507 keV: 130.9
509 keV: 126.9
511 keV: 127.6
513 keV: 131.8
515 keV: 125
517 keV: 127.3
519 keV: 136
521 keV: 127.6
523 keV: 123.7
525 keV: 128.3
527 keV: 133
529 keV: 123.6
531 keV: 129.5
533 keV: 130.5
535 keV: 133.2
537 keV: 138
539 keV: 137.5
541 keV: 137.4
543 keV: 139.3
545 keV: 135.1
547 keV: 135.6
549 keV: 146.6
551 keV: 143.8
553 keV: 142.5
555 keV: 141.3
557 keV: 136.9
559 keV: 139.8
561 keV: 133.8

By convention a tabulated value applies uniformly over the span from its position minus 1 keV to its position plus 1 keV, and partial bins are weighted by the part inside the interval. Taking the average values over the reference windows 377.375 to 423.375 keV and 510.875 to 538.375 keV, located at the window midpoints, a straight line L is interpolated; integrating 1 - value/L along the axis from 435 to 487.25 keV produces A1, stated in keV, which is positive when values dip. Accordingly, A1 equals 6.13 keV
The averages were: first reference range 125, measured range 112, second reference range 130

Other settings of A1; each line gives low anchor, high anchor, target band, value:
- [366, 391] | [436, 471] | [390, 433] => -3.17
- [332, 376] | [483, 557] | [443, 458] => 5.03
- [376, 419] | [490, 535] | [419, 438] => -3.43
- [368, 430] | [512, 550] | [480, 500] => 0.35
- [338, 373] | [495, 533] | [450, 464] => 1.77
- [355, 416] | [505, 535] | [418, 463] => 3.05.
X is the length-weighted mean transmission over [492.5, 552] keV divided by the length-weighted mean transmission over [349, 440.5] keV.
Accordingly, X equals 1.01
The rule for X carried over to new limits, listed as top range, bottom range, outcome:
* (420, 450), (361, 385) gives 0.89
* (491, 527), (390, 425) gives 1.05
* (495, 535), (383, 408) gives 1.07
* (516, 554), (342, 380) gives 1.03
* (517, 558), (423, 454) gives 1.19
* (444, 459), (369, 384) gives 0.67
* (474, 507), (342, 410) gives 1.02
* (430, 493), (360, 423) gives 0.92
